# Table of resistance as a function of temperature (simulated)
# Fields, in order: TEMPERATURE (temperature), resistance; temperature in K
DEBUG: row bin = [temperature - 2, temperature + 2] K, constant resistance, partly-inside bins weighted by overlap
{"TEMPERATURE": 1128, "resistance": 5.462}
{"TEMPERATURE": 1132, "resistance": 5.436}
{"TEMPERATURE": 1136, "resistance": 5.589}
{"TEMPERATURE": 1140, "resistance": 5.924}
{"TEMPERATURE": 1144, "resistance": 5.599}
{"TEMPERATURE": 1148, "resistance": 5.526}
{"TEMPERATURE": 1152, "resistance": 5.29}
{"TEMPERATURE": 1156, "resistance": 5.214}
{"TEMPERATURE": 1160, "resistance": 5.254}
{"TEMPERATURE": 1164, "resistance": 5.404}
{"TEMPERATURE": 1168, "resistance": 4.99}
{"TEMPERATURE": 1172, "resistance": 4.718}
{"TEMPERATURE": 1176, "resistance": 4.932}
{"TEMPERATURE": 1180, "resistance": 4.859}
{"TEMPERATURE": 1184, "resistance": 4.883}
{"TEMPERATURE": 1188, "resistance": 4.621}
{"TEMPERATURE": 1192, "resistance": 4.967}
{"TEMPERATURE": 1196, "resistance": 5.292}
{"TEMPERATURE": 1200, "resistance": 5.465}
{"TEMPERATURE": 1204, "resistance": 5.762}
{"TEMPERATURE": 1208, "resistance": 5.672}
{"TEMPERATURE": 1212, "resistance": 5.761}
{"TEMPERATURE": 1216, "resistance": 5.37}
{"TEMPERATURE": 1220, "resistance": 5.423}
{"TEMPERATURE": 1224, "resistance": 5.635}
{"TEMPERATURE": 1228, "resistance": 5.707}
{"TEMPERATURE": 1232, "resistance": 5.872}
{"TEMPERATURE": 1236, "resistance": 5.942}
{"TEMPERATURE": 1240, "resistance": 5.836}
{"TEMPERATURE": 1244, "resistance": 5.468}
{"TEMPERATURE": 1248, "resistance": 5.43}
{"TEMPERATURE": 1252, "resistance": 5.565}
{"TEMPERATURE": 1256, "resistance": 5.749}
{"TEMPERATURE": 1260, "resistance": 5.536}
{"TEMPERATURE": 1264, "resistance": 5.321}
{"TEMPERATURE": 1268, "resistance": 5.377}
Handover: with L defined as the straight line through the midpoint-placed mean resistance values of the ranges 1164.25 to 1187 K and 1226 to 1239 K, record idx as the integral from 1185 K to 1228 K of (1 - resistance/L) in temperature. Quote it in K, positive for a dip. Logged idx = 0.1 K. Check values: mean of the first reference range 4.91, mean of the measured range 5.4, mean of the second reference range 5.84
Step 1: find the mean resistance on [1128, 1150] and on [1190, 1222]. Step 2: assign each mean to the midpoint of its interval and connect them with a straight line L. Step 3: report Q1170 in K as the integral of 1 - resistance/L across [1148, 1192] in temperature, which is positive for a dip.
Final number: 4.0 K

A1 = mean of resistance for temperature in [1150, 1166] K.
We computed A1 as 5.29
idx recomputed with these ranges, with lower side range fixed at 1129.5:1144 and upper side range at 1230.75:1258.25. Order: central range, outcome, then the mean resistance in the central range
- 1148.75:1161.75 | 0.8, 5.28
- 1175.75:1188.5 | 1.9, 4.83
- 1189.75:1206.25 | 0.9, 5.36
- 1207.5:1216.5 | 0.1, 5.63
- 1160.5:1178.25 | 2.0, 5.03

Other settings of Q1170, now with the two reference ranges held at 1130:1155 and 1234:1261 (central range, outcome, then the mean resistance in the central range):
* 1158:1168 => 0.5 K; 5.26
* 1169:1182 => 1.7 K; 4.85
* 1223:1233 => -0.2 K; 5.73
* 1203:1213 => -0.2 K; 5.73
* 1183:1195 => 1.6 K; 4.86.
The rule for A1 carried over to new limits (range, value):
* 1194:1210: 5.55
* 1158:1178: 5.06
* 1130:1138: 5.51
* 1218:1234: 5.66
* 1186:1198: 4.96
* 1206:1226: 5.57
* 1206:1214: 5.72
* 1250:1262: 5.62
